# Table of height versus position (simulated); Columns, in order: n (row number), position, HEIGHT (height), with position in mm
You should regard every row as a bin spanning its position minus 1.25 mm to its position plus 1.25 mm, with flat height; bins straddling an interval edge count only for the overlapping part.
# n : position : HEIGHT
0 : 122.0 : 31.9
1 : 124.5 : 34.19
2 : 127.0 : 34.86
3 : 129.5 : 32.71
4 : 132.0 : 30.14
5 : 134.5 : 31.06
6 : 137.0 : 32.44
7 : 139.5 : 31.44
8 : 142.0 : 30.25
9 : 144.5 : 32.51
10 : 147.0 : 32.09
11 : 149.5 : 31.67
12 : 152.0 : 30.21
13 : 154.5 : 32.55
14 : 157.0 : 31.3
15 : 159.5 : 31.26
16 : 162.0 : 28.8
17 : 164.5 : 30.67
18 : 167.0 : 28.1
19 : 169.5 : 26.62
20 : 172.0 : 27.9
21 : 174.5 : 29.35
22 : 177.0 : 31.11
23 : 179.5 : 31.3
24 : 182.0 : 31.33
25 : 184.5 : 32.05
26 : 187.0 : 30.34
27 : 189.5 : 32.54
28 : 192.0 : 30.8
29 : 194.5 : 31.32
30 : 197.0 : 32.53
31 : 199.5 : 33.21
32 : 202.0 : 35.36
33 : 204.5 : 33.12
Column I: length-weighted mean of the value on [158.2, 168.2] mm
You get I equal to 29.7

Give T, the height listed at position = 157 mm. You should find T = 31.3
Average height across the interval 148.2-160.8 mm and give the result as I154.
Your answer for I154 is 31.4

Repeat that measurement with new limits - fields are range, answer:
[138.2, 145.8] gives 31.4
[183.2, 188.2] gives 31.2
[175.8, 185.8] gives 31.4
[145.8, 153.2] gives 31.3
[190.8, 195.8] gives 31.1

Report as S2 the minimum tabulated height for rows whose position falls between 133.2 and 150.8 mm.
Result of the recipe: 30.25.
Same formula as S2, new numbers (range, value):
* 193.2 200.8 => 31.32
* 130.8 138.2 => 30.14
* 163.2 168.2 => 28.1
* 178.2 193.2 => 30.34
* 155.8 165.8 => 28.8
